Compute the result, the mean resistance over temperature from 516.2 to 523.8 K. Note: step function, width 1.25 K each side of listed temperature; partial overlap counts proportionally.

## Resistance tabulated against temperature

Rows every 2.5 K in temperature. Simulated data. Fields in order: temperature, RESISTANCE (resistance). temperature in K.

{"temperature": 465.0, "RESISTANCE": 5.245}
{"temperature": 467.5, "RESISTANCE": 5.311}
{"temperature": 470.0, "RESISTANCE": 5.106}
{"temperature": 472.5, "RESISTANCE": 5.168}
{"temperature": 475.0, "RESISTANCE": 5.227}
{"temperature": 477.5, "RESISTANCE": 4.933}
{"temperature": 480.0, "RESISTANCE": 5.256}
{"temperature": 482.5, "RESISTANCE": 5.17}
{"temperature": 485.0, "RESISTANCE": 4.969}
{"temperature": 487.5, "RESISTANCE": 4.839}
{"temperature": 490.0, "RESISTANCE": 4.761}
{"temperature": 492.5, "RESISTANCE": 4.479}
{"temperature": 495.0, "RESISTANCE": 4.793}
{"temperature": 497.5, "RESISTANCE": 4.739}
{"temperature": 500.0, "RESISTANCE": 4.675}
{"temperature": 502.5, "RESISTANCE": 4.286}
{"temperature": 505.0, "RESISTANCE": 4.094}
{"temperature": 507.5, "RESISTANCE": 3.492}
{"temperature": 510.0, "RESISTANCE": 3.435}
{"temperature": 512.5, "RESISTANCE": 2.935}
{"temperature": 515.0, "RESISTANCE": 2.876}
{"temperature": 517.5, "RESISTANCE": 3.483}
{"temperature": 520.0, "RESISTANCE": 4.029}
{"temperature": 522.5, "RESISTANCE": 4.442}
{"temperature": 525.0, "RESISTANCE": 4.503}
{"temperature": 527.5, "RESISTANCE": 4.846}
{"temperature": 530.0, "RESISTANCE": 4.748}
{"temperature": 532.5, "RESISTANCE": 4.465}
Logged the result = 3.98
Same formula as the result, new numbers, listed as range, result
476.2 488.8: 5.03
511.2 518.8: 3.11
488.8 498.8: 4.69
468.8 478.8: 5.11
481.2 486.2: 5.07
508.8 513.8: 3.18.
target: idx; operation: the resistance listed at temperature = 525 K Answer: 4.503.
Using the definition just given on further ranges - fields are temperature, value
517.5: 3.483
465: 5.245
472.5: 5.168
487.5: 4.839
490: 4.761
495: 4.793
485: 4.969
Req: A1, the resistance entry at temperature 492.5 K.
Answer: 4.479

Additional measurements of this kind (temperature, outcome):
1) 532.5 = 4.465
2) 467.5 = 5.311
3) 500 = 4.675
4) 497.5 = 4.739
